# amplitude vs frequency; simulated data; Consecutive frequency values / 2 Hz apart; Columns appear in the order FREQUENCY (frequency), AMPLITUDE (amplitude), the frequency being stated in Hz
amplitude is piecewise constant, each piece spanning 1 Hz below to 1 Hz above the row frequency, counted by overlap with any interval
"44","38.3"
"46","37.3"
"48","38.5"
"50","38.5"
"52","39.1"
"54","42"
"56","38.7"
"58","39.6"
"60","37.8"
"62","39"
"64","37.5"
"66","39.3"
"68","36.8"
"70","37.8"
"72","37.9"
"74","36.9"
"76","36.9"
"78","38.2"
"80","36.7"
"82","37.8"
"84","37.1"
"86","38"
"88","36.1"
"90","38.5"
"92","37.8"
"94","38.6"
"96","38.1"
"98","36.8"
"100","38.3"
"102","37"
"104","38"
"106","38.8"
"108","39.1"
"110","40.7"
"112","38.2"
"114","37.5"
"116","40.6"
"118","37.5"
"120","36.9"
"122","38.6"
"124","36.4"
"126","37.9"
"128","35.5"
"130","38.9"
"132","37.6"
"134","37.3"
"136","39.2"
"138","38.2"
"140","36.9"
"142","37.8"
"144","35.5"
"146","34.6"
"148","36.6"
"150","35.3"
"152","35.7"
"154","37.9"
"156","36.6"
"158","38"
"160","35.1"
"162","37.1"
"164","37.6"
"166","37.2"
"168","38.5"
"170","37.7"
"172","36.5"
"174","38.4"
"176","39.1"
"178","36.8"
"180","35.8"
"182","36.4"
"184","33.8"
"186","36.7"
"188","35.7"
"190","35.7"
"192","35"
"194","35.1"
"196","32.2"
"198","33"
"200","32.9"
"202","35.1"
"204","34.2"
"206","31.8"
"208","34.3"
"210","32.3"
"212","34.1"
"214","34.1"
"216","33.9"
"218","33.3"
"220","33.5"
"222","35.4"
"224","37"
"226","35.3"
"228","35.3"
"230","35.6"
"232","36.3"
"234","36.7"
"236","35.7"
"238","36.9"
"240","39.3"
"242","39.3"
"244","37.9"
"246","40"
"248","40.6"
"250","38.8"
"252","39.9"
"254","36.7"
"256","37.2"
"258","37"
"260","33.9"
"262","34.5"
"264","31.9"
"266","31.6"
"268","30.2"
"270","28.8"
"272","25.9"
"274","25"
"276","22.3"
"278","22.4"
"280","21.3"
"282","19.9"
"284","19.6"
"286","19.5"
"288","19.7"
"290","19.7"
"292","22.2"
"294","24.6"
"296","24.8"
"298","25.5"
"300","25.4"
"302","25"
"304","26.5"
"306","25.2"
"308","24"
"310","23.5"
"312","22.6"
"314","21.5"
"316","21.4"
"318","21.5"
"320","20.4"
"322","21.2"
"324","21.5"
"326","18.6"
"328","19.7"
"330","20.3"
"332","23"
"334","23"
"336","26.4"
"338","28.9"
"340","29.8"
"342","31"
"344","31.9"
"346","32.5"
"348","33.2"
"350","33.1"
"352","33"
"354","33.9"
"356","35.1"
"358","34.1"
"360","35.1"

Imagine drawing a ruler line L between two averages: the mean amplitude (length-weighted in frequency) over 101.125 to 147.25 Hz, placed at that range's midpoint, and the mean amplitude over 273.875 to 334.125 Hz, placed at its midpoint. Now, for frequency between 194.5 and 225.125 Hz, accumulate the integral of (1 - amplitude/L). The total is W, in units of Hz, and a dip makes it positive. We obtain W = -3.5 Hz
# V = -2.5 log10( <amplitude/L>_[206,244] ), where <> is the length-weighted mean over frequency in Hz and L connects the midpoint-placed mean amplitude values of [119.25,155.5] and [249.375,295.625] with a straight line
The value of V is -0.15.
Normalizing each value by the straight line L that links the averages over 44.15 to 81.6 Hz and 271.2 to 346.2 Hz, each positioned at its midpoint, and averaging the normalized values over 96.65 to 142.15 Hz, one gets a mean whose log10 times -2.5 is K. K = -0.09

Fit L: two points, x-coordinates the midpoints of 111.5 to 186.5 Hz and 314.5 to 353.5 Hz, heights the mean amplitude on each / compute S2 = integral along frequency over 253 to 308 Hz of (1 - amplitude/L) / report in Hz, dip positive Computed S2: 5.2 Hz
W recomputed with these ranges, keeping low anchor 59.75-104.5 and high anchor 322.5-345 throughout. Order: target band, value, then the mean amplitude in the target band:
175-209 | -3.0 Hz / 34.9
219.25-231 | -1.9 Hz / 35.4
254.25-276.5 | -2.2 Hz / 31.1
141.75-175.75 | -3.1 Hz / 36.9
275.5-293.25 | 4.3 Hz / 20.7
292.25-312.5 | 1.4 Hz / 24.7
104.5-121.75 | -1.2 Hz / 38.6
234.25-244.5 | -2.8 Hz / 37.7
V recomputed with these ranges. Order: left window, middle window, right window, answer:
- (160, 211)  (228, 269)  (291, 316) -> -0.23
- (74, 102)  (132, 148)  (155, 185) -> 0.00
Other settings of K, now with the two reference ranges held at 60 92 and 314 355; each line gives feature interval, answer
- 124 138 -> -0.07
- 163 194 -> -0.11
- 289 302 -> 0.17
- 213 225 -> -0.11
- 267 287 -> 0.22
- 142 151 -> -0.04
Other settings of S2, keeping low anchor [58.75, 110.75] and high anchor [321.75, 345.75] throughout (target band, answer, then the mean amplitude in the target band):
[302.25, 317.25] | 1.5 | 23.6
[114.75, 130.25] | -0.8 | 37.7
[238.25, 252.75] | -4.8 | 39.3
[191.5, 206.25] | -0.8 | 33.7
